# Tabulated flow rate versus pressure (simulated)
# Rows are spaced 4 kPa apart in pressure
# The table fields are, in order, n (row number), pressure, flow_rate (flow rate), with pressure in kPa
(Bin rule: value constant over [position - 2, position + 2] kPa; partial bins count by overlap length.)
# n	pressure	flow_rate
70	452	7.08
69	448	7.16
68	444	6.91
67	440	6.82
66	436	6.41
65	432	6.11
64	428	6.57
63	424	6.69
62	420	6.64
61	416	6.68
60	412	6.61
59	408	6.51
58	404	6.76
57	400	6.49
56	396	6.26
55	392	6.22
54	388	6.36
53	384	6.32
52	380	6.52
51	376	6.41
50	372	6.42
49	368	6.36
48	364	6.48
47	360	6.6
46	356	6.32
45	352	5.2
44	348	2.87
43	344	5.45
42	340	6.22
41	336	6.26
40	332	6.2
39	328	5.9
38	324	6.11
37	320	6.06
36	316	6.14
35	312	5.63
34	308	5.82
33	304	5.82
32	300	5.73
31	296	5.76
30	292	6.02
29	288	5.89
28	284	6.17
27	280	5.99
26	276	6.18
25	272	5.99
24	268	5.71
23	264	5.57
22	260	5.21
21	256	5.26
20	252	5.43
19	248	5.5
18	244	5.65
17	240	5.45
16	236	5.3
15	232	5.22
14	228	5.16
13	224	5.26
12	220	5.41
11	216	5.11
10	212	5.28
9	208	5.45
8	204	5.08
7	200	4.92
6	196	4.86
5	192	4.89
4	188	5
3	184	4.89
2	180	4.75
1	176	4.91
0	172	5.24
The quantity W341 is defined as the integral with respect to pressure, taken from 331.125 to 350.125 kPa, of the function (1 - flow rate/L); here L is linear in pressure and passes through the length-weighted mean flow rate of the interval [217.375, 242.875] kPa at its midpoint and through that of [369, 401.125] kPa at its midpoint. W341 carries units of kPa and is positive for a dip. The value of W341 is 2.2 kPa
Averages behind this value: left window 5.31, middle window 5.35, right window 6.37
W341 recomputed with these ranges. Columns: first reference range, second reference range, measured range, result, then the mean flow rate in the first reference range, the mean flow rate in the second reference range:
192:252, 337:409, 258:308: -2.2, 5.25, 6.09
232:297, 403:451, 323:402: 2.8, 5.68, 6.66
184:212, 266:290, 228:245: 0.4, 5.04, 5.99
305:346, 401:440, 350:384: -0.3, 5.98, 6.57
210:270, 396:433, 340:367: 2.5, 5.37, 6.56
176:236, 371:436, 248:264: 0.2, 5.09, 6.47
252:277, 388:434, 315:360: 2.4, 5.61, 6.5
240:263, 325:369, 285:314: -1.1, 5.42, 5.8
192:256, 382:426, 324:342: -0.4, 5.26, 6.5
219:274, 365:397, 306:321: 0.0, 5.44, 6.37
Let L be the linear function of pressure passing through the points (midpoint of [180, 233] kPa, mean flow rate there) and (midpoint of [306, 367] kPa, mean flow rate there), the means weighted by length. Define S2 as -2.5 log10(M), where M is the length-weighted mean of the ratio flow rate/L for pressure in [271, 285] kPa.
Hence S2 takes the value -0.11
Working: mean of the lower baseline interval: 5.1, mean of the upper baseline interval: 5.83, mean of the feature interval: 6.08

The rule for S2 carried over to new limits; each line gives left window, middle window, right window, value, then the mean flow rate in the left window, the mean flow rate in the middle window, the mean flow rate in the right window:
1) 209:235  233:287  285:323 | -0.02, 5.25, 5.64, 5.89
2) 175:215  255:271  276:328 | 0.02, 5.01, 5.48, 5.94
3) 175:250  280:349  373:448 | 0.01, 5.17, 5.82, 6.53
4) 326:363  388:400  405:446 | -0.01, 5.69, 6.3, 6.6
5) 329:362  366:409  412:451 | -0.05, 5.65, 6.42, 6.67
